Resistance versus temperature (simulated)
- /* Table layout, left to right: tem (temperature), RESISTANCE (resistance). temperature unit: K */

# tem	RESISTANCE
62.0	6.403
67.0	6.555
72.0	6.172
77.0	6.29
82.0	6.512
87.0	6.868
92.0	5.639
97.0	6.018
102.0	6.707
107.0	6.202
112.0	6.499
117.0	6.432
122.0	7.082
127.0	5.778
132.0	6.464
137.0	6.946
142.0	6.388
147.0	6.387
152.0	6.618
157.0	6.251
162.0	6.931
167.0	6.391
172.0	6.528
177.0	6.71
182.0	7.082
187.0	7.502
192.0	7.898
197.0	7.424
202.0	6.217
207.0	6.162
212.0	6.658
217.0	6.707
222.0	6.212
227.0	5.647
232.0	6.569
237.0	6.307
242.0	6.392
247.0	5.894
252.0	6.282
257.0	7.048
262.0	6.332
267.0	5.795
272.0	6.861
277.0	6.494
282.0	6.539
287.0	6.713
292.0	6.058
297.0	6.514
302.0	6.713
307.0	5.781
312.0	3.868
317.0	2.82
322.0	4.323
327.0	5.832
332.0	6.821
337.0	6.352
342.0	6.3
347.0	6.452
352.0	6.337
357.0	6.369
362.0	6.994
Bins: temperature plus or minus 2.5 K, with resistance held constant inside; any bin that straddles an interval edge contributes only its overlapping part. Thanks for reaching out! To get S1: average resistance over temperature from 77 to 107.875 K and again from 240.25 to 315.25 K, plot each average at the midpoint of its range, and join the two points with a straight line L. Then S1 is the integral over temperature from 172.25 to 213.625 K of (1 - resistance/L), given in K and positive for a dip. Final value -4.6 K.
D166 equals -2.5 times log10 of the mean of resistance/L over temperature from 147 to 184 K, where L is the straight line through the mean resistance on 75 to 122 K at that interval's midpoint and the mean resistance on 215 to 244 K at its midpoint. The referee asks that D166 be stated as -0.047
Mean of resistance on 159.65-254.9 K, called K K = 6.61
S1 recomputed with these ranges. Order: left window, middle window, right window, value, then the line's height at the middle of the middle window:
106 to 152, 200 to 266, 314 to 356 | -2.88 K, 6.07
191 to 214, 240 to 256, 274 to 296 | 0.86 K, 6.62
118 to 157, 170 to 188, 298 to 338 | -2.01 K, 6.23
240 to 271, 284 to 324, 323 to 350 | 5.71 K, 6.27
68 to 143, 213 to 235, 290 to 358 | -0.97 K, 6.04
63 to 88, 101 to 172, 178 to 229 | 1.04 K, 6.6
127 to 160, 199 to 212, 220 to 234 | -0.24 K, 6.21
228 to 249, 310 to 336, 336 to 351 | 6.16 K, 6.34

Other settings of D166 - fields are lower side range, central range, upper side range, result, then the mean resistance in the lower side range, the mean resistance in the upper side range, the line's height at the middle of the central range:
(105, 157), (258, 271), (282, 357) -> -0.05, 6.47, 5.82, 6.01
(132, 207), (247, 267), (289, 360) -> -0.03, 6.77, 5.77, 6.21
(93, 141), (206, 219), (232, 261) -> -0.02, 6.43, 6.4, 6.41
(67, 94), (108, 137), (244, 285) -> -0.02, 6.33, 6.41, 6.35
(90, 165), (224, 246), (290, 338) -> -0.06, 6.43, 5.48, 5.88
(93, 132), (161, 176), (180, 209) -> 0.04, 6.36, 7.06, 6.84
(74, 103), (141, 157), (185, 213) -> 0.04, 6.32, 6.98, 6.68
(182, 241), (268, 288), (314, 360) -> -0.07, 6.67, 5.73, 6.17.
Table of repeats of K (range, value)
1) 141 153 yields 6.45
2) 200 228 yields 6.3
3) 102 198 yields 6.7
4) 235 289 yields 6.42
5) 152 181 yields 6.59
